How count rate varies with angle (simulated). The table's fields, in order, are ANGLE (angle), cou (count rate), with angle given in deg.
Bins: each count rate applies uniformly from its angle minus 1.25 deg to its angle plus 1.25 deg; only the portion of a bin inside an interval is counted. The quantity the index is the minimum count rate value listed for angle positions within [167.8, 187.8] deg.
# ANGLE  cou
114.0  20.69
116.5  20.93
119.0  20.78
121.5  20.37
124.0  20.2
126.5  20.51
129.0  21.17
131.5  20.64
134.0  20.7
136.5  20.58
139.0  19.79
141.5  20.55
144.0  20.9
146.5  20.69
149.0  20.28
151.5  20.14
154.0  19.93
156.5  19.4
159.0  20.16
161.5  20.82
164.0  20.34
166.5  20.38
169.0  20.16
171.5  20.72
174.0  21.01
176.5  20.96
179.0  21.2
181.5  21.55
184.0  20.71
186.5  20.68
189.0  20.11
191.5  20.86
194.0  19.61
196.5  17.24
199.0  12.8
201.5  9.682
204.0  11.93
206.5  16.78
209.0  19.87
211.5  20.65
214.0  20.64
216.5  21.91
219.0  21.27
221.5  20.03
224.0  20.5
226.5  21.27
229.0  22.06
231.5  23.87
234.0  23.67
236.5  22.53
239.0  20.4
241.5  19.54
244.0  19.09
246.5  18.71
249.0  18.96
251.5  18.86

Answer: 20.16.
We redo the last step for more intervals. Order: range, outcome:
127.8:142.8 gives 19.79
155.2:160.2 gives 19.4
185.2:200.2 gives 12.8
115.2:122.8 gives 20.37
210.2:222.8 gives 20.03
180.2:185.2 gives 20.71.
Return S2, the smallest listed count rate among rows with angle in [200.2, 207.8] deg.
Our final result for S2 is 9.682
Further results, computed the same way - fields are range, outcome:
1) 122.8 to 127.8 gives 20.2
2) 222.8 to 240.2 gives 20.4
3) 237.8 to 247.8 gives 18.71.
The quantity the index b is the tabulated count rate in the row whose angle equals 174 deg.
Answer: 21.01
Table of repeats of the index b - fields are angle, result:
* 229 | 22.06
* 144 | 20.9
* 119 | 20.78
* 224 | 20.5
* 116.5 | 20.93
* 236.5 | 22.53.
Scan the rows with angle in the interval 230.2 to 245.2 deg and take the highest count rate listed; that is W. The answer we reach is 23.87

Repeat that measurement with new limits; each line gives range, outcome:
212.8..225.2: 21.91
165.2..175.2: 21.01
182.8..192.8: 20.86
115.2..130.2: 21.17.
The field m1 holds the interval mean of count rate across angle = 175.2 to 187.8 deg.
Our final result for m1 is 21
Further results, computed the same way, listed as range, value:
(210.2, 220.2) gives 21.1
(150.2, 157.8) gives 19.8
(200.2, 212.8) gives 15.8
